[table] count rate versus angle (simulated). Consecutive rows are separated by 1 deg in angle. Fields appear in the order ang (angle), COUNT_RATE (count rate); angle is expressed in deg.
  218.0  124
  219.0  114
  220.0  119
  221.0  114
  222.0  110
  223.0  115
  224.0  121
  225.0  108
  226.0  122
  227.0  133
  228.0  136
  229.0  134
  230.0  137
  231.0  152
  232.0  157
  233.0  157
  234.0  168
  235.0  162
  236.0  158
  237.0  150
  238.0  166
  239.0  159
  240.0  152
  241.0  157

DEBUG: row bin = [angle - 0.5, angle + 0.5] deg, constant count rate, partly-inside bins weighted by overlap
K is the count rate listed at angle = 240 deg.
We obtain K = 152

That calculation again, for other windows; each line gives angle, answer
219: 114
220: 119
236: 158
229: 134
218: 124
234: 168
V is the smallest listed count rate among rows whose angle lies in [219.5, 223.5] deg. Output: 110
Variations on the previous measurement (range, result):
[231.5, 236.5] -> 157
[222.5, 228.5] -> 108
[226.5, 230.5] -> 133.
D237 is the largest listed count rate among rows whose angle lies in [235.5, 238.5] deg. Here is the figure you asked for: 166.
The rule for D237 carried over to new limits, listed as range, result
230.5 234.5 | 168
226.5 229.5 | 136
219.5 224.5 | 121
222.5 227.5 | 133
